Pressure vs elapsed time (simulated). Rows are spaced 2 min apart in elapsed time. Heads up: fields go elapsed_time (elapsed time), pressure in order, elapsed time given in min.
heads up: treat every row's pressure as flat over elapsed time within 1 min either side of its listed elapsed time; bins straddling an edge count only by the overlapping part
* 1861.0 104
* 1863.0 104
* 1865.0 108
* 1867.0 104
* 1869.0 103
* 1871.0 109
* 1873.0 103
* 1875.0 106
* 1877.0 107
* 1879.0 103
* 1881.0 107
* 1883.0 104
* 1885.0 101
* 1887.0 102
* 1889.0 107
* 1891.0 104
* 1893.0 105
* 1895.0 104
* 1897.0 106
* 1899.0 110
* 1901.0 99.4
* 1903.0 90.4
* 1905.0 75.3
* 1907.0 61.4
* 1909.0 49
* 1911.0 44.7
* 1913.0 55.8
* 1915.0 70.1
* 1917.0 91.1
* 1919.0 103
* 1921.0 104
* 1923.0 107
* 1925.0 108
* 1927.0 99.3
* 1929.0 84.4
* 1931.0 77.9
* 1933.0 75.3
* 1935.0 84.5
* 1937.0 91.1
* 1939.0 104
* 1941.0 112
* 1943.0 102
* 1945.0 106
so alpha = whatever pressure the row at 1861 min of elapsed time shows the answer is 104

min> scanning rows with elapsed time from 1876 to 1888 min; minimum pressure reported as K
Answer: 101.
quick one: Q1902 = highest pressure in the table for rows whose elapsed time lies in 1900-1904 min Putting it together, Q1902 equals 99.4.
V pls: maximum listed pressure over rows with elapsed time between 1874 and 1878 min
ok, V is 107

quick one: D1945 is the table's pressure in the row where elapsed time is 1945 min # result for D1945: 106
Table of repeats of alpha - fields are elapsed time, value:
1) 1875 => 106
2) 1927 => 99.3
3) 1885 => 101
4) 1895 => 104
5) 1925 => 108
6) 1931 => 77.9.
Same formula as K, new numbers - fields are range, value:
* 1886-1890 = 102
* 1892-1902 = 99.4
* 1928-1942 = 75.3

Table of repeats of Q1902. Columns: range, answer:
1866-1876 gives 109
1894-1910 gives 110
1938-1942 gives 112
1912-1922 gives 104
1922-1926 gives 108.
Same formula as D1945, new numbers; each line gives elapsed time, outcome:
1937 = 91.1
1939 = 104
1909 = 49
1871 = 109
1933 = 75.3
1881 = 107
